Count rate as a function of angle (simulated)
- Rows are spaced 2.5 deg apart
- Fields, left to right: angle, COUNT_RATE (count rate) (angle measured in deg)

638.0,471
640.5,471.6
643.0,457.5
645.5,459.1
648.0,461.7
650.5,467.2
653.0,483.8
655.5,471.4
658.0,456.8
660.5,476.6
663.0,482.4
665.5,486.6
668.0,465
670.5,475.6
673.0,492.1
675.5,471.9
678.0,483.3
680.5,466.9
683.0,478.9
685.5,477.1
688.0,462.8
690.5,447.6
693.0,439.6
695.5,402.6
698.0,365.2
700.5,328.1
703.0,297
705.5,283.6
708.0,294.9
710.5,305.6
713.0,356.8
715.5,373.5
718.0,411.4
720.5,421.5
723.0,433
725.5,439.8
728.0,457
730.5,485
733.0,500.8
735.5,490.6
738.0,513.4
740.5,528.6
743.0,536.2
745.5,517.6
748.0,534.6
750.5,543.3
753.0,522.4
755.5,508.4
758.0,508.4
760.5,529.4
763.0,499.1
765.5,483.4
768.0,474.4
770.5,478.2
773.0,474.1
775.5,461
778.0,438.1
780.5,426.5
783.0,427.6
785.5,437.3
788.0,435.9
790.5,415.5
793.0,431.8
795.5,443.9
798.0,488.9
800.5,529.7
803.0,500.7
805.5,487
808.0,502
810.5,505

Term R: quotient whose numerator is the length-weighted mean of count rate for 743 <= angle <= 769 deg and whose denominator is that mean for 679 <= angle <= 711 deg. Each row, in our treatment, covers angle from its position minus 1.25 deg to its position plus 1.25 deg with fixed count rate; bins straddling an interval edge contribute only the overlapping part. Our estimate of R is 1.31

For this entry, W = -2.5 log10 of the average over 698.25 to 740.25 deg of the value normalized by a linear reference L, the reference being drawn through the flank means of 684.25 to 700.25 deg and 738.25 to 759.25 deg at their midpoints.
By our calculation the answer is 0.18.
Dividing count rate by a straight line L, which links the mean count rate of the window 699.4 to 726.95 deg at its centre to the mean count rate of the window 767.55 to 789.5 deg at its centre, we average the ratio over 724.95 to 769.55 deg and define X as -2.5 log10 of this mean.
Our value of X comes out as -0.24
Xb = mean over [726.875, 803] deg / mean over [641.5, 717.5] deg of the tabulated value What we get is 1.1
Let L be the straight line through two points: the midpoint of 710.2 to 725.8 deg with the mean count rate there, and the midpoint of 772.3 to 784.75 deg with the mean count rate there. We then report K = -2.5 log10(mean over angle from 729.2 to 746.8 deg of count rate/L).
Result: -0.24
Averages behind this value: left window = 394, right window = 444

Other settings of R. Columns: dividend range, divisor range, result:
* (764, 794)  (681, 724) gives 1.16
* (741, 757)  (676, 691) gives 1.12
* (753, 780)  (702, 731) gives 1.28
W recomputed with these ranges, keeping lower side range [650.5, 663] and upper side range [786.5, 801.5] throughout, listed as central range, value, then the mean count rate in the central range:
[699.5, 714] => 0.444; 310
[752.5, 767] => -0.106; 507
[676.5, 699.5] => 0.054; 446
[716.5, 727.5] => 0.091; 427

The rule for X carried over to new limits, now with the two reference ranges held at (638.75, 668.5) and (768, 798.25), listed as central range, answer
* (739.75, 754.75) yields -0.170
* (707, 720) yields 0.283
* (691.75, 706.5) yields 0.289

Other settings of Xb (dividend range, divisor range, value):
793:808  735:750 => 0.93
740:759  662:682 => 1.10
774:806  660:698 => 0.98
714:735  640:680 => 0.93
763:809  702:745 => 1.10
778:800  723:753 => 0.88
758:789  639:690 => 0.99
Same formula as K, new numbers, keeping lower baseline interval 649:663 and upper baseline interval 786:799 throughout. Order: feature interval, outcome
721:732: 0.009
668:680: -0.023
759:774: -0.099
